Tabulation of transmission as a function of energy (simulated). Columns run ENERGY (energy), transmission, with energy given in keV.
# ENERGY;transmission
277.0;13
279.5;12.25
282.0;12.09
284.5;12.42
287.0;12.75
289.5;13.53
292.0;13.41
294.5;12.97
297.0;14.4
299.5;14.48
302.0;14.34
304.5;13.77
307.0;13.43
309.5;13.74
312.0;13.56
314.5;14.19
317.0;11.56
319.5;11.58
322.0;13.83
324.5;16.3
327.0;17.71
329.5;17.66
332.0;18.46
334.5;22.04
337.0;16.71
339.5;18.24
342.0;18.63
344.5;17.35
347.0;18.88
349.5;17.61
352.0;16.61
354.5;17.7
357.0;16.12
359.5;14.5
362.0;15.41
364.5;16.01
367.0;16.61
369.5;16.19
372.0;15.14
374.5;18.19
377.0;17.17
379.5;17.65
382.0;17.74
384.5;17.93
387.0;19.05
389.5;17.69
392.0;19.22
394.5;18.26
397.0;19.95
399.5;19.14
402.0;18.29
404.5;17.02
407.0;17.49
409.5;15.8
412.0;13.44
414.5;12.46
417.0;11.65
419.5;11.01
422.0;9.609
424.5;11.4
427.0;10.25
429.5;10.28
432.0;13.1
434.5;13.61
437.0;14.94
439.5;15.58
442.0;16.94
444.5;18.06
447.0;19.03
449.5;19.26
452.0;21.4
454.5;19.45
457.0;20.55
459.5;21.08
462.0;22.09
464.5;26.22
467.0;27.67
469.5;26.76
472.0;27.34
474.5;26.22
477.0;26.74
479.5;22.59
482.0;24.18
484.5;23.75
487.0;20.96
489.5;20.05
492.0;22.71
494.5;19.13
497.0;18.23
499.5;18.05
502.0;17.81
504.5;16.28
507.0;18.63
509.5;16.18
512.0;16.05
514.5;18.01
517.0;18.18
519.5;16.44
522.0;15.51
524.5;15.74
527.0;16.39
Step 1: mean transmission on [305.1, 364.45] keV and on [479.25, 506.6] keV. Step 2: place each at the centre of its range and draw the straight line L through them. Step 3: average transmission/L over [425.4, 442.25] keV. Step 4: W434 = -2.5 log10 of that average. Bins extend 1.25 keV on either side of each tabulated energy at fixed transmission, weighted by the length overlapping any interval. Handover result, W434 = 0.37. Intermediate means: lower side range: 16.1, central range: 13.3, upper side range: 20.2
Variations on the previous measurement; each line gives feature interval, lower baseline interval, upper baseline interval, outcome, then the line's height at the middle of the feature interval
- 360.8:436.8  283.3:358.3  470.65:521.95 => 0.13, 17.6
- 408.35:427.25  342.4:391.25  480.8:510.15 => 0.45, 18.1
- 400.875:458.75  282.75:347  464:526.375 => 0.22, 18.7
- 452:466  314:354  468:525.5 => -0.13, 19.5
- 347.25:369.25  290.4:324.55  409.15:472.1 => -0.10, 14.9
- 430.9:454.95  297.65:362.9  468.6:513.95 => 0.15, 19.6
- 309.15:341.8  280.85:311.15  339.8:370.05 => -0.05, 15.2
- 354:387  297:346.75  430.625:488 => 0.06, 17.6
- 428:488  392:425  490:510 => -0.20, 17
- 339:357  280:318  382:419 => -0.18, 15.1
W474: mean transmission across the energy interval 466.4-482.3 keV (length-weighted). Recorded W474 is 26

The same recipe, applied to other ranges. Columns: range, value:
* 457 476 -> 25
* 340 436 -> 15.9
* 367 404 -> 17.9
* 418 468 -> 17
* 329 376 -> 17.3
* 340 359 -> 17.5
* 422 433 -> 11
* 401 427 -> 13.6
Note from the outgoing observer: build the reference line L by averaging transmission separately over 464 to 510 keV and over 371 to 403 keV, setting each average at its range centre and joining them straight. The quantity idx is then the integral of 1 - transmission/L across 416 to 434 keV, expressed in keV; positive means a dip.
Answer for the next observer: 7.8 keV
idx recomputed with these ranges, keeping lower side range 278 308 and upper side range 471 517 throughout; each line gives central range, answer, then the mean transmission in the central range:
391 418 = 1.07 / 16.6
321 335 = -2.78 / 17.5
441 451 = 0.23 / 18.4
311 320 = 0.85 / 12.8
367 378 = -0.31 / 16.7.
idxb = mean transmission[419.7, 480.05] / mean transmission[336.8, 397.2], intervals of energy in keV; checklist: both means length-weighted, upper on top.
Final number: 1.1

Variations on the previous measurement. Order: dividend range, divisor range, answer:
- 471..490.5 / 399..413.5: 1.44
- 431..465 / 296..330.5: 1.30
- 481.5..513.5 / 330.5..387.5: 1.11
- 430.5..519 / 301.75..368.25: 1.25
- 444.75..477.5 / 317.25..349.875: 1.35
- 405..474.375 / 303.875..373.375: 1.08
